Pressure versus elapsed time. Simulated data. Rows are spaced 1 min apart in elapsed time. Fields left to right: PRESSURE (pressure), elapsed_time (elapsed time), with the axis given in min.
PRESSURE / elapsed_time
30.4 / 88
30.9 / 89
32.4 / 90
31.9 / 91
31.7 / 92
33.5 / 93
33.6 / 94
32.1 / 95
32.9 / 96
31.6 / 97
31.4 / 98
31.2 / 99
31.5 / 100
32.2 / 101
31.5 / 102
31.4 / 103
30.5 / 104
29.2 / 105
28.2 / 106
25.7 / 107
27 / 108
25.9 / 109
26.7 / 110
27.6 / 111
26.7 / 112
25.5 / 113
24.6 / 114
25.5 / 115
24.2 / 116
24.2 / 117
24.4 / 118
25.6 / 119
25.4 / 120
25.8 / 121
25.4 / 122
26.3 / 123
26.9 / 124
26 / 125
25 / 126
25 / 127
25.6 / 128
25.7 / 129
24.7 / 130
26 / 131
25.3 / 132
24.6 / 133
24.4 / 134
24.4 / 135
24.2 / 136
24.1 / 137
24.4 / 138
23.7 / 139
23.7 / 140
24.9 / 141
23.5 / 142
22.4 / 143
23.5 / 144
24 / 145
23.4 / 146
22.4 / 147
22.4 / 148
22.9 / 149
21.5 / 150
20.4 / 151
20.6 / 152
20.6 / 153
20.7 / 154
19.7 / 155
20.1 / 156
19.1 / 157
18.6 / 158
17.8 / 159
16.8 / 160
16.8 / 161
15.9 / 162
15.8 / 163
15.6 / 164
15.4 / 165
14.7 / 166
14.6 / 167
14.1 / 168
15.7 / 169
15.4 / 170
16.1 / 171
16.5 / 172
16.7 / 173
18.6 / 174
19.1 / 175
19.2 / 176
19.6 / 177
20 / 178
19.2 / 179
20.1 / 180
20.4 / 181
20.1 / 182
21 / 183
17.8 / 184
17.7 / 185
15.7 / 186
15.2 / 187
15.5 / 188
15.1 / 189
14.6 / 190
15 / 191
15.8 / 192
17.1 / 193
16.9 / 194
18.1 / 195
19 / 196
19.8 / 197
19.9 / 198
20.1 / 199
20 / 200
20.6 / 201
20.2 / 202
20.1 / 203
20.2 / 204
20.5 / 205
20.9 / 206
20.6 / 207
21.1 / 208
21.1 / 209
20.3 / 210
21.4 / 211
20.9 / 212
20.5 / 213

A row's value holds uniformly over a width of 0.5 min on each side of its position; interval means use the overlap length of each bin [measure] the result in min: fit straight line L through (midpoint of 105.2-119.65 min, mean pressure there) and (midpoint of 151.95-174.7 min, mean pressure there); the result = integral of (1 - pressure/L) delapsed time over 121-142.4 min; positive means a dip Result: -2.3 min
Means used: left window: 25.9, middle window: 25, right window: 17.2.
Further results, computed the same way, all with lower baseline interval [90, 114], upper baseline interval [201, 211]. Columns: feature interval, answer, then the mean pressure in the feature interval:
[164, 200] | 8.32 min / 17.4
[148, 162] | 3.10 min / 19.6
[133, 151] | 1.97 min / 23.5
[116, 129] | 1.22 min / 25.4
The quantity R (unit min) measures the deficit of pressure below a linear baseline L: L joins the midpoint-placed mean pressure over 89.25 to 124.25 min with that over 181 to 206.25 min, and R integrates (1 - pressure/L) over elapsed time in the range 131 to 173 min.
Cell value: 5.6 min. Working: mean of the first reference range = 28.6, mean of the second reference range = 18.3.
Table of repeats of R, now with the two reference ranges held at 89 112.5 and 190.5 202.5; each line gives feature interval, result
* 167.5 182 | 2.2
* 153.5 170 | 4.3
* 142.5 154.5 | 1.2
